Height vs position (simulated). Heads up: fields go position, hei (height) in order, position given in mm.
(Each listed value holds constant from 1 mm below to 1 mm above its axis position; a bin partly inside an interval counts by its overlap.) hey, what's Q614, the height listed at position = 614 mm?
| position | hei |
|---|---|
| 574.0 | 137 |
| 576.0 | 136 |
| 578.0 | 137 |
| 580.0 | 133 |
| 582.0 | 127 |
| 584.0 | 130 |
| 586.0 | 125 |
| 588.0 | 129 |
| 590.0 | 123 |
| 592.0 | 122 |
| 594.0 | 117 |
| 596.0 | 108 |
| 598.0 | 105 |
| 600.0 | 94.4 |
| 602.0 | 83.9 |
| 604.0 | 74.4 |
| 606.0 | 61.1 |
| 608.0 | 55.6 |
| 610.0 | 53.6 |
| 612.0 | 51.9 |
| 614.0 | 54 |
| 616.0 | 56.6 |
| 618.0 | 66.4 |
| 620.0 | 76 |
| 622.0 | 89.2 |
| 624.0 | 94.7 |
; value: 54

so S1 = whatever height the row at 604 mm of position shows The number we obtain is 74.4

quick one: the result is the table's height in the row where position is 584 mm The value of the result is 130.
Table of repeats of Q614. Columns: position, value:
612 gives 51.9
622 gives 89.2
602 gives 83.9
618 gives 66.4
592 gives 122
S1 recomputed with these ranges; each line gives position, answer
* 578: 137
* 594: 117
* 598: 105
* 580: 133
